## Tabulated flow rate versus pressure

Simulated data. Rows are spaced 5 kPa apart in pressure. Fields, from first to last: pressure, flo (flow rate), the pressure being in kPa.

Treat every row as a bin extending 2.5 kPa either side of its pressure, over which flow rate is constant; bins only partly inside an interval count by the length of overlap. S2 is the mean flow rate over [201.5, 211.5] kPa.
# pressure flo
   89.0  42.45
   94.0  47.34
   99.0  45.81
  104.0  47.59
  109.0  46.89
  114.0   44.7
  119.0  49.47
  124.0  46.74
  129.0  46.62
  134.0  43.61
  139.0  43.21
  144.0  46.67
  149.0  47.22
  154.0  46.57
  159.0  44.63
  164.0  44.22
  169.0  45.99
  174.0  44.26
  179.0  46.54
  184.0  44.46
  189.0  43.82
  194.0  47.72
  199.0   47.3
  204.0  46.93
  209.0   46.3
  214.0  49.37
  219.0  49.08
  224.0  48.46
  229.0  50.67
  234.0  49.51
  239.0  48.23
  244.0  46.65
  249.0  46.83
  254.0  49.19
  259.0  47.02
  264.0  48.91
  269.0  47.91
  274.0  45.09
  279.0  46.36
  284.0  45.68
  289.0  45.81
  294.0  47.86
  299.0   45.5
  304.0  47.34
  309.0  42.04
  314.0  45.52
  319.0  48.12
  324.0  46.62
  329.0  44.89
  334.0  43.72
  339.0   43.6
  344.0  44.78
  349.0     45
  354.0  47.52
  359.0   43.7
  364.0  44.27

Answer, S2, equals 46.6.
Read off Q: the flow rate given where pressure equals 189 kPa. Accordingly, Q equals 43.82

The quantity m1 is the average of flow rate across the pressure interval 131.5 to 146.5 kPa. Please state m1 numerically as 44.5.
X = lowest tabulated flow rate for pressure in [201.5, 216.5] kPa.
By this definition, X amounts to 46.3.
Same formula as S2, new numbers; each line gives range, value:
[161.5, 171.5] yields 45.1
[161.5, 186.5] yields 45.1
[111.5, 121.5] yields 47.1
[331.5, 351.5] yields 44.3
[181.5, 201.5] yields 45.8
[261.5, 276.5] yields 47.3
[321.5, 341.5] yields 44.7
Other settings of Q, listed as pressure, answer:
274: 45.09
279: 46.36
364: 44.27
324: 46.62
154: 46.57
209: 46.3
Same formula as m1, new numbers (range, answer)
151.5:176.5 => 45.1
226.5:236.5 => 50.1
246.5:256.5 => 48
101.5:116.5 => 46.4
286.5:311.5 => 45.7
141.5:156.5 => 46.8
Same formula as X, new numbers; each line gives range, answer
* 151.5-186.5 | 44.22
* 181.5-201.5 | 43.82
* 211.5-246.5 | 46.65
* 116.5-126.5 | 46.74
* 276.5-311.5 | 42.04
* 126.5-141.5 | 43.21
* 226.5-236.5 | 49.51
